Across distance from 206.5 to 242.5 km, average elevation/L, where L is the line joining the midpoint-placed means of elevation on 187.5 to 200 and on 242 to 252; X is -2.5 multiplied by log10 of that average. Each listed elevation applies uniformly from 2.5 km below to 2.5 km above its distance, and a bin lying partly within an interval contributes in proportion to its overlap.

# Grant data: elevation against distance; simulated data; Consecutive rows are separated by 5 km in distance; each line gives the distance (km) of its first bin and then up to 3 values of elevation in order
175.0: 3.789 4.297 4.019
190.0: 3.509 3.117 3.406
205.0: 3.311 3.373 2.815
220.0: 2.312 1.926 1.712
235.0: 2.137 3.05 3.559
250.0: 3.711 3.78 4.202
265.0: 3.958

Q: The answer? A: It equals 0.36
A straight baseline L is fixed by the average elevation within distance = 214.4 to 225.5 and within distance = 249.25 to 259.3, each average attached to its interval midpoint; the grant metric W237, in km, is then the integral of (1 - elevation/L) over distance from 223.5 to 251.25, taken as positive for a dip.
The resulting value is 4.4 km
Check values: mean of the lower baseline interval 2.35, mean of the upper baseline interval 3.83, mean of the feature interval 2.66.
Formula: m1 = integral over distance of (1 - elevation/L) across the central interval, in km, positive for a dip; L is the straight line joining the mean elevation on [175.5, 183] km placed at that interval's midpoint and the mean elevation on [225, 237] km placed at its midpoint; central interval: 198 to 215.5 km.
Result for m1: -1.9 km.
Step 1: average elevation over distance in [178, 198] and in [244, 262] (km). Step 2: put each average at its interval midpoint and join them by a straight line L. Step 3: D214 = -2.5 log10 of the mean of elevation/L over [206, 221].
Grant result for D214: 0.27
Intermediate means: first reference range 3.71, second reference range 3.82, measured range 2.93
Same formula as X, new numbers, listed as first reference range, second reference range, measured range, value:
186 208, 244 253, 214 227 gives 0.45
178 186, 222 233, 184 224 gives -0.05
